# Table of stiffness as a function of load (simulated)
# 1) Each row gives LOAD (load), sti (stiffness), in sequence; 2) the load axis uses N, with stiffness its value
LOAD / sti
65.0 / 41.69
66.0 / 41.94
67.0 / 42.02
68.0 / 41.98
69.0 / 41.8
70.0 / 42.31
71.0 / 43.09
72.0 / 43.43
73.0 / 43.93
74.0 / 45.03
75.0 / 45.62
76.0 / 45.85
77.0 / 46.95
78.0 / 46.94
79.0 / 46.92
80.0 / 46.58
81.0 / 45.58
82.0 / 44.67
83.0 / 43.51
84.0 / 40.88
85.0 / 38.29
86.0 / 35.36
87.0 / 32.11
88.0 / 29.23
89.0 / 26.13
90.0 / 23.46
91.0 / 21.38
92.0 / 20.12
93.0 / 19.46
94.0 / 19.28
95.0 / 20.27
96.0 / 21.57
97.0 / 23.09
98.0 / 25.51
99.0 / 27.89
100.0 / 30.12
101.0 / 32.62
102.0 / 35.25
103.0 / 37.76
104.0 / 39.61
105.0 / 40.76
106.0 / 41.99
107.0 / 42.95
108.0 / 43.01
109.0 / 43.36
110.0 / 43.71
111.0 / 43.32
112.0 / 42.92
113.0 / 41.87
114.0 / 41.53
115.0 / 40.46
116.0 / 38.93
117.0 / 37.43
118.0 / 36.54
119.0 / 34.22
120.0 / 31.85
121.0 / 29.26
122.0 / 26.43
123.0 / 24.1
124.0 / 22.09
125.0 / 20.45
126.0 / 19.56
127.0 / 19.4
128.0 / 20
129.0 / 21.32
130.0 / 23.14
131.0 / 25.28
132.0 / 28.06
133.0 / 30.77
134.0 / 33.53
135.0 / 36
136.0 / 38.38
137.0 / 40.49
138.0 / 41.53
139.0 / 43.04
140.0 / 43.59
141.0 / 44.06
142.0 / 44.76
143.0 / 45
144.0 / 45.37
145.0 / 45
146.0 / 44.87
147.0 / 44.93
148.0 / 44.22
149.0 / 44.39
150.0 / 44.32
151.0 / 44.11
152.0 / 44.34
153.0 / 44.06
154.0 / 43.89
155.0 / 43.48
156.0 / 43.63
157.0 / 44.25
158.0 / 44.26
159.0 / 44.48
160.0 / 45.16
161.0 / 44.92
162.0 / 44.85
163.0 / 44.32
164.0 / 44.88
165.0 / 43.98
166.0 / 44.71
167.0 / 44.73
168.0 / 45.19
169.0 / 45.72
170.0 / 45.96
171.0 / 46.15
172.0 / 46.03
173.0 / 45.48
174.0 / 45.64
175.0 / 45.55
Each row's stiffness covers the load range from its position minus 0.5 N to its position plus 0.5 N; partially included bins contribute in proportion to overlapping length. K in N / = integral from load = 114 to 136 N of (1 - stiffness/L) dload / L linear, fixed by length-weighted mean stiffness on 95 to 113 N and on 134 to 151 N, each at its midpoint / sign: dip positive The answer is 5.9 N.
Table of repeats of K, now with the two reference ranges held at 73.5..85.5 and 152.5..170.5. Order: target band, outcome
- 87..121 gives 8.75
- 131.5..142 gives 1.50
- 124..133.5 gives 4.59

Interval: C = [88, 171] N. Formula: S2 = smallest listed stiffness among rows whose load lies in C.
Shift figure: 19.28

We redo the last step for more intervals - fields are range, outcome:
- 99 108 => 27.89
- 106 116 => 38.93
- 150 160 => 43.48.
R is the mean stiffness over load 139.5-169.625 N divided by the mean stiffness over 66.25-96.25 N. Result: 1.2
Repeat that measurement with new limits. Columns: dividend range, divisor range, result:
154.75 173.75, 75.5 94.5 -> 1.27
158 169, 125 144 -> 1.35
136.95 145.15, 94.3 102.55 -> 1.63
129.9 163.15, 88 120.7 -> 1.25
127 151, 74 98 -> 1.10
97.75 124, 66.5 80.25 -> 0.82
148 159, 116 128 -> 1.60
